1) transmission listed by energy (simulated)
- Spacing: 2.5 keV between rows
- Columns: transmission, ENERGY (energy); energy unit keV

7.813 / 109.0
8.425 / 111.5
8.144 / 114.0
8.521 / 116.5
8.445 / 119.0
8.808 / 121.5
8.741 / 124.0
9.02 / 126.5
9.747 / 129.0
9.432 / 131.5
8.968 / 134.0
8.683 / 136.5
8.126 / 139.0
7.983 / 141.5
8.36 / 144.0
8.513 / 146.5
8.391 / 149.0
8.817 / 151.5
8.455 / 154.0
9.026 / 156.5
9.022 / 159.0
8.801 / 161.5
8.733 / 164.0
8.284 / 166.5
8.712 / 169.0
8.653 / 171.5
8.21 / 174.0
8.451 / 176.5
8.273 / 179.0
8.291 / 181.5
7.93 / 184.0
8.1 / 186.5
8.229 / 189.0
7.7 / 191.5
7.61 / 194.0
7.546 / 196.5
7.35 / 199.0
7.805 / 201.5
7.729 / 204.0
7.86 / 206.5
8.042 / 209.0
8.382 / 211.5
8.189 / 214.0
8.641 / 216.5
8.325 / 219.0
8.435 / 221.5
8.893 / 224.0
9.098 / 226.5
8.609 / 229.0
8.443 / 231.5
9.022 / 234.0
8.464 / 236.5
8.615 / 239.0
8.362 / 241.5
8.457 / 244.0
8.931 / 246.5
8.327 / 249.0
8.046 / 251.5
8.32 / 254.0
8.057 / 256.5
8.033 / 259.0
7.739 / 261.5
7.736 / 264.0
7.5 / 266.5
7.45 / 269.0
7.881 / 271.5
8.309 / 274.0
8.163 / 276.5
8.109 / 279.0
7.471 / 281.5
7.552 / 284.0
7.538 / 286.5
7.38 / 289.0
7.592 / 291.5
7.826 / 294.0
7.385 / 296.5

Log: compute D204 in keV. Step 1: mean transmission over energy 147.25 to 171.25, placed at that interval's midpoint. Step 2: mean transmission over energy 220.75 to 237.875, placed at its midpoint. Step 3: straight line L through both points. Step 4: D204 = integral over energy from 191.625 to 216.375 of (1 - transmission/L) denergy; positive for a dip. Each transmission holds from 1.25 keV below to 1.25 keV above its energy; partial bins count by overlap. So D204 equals 2.4 keV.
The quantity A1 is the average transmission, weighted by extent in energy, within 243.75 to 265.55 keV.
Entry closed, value 8.16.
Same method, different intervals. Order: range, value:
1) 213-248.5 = 8.6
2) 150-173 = 8.71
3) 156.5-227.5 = 8.27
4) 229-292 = 8.08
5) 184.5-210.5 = 7.81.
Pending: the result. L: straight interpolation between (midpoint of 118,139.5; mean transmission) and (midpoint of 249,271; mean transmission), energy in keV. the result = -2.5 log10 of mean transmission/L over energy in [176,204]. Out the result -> 0.07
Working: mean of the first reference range 8.92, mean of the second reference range 7.89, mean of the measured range 7.91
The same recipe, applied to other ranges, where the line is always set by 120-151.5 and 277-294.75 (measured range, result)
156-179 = -0.01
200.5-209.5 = 0.05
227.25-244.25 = -0.08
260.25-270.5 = 0.03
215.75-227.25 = -0.07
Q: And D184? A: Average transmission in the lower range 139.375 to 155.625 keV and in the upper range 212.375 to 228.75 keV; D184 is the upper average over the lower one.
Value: 1.02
